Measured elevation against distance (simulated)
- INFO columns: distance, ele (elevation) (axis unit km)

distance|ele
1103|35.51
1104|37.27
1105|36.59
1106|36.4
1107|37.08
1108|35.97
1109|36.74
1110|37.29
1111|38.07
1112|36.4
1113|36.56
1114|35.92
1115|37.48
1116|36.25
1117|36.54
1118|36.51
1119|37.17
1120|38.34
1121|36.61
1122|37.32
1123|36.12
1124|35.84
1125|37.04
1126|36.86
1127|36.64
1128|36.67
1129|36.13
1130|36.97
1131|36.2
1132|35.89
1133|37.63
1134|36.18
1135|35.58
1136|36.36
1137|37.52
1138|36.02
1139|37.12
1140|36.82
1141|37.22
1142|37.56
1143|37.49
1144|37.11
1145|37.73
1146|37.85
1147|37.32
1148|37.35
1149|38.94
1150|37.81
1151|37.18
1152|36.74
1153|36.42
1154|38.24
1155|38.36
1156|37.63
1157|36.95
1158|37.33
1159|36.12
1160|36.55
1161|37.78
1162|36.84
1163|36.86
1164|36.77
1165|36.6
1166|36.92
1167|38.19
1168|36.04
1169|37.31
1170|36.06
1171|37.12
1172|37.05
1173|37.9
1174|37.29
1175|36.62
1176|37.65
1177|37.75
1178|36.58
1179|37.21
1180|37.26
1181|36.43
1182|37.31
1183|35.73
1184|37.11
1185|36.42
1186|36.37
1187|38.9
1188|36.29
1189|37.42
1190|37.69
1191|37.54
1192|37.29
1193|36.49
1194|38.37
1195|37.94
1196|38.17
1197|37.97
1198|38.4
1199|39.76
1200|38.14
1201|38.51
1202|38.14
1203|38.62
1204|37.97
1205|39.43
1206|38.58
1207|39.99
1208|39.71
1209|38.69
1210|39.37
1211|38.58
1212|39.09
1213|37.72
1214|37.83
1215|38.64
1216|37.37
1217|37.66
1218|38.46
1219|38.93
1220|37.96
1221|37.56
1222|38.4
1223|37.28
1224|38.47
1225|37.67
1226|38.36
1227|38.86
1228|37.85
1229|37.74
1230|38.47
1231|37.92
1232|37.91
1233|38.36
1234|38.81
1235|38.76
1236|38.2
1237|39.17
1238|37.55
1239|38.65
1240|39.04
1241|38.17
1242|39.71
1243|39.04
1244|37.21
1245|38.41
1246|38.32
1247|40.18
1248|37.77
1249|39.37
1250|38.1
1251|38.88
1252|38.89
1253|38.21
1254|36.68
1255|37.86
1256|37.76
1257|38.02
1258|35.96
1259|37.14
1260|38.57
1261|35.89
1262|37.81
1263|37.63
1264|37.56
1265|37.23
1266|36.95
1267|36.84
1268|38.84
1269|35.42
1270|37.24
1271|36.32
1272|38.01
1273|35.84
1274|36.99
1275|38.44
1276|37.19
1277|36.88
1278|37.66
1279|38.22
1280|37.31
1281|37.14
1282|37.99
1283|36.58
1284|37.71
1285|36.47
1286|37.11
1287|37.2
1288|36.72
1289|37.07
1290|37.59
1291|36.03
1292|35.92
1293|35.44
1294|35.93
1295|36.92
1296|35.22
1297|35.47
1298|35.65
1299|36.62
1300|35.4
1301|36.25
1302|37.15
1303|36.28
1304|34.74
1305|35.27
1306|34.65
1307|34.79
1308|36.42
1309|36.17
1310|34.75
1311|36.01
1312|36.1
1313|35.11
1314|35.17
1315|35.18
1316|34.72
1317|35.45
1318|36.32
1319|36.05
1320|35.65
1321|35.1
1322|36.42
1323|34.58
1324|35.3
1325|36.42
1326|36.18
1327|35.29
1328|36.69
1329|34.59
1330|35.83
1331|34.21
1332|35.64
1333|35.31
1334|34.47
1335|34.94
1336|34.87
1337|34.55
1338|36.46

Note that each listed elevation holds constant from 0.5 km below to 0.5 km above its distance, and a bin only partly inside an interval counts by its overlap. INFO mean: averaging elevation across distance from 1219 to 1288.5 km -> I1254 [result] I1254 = 37.8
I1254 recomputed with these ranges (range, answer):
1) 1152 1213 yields 37.6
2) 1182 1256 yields 38.2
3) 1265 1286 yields 37.2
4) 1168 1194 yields 37.1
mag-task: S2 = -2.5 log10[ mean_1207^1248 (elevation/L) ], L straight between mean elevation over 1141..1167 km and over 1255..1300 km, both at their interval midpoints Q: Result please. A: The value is -0.04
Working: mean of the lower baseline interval 37.3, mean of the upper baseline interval 37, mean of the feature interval 38.4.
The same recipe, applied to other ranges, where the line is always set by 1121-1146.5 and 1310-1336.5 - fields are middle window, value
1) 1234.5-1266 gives -0.06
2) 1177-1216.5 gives -0.05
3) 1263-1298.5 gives -0.03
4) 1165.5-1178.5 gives -0.02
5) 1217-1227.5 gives -0.06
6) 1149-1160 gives -0.02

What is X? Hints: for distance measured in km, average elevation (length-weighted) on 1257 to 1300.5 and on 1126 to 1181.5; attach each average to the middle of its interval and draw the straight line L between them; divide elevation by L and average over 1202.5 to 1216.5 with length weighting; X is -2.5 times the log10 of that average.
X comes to -0.05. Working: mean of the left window 37.1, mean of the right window 36.9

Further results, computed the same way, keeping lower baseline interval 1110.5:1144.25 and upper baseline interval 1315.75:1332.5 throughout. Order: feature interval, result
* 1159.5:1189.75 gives -0.02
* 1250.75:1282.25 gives -0.04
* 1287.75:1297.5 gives -0.01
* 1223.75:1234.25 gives -0.06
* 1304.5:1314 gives 0.01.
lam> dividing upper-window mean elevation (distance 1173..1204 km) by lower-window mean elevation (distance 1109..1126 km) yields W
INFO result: 1.0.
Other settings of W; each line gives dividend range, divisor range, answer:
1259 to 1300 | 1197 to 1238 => 0.96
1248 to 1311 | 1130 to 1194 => 0.99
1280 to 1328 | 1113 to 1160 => 0.97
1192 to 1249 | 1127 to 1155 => 1.04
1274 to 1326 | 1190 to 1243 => 0.94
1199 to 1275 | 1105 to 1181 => 1.03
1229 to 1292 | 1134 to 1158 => 1.01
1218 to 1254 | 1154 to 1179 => 1.03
